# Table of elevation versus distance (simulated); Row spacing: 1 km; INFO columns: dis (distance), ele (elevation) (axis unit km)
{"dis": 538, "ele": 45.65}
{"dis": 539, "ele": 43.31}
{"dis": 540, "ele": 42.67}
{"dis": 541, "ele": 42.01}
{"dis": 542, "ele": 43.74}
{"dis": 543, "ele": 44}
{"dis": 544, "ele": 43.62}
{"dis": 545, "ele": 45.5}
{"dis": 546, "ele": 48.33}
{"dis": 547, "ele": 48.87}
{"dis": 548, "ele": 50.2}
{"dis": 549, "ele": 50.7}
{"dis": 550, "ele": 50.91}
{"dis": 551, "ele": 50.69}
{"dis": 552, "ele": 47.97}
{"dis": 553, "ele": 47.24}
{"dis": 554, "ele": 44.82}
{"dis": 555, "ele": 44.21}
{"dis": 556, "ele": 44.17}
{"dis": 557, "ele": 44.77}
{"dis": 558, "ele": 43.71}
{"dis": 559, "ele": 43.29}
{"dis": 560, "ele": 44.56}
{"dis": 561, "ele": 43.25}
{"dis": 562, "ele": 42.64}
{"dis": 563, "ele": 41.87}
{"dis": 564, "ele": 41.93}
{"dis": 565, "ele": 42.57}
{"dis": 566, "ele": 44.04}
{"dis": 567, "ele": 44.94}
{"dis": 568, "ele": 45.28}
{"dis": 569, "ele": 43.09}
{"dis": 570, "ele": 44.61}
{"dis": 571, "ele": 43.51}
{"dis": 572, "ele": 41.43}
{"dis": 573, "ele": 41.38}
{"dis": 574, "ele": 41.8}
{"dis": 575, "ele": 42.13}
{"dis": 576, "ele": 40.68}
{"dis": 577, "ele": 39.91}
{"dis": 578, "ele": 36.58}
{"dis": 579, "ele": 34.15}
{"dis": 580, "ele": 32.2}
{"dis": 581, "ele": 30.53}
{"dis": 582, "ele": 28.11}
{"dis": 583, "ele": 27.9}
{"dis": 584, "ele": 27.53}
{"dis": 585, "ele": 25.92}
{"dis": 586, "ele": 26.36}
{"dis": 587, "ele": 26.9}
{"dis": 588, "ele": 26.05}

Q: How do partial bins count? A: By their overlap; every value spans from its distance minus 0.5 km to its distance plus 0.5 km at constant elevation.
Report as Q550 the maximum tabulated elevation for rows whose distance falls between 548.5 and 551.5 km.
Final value 50.91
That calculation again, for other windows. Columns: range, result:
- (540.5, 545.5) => 45.5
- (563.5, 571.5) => 45.28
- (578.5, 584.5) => 34.15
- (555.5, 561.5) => 44.77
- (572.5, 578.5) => 42.13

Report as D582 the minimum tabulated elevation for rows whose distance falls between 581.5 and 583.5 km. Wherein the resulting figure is 27.9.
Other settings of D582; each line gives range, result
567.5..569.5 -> 43.09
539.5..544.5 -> 42.01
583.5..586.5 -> 25.92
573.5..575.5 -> 41.8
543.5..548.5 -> 43.62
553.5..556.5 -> 44.17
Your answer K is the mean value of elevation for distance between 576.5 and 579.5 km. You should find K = 36.9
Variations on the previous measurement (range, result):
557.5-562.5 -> 43.5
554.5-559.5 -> 44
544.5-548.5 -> 48.2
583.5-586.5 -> 26.6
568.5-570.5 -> 43.9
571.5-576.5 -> 41.5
